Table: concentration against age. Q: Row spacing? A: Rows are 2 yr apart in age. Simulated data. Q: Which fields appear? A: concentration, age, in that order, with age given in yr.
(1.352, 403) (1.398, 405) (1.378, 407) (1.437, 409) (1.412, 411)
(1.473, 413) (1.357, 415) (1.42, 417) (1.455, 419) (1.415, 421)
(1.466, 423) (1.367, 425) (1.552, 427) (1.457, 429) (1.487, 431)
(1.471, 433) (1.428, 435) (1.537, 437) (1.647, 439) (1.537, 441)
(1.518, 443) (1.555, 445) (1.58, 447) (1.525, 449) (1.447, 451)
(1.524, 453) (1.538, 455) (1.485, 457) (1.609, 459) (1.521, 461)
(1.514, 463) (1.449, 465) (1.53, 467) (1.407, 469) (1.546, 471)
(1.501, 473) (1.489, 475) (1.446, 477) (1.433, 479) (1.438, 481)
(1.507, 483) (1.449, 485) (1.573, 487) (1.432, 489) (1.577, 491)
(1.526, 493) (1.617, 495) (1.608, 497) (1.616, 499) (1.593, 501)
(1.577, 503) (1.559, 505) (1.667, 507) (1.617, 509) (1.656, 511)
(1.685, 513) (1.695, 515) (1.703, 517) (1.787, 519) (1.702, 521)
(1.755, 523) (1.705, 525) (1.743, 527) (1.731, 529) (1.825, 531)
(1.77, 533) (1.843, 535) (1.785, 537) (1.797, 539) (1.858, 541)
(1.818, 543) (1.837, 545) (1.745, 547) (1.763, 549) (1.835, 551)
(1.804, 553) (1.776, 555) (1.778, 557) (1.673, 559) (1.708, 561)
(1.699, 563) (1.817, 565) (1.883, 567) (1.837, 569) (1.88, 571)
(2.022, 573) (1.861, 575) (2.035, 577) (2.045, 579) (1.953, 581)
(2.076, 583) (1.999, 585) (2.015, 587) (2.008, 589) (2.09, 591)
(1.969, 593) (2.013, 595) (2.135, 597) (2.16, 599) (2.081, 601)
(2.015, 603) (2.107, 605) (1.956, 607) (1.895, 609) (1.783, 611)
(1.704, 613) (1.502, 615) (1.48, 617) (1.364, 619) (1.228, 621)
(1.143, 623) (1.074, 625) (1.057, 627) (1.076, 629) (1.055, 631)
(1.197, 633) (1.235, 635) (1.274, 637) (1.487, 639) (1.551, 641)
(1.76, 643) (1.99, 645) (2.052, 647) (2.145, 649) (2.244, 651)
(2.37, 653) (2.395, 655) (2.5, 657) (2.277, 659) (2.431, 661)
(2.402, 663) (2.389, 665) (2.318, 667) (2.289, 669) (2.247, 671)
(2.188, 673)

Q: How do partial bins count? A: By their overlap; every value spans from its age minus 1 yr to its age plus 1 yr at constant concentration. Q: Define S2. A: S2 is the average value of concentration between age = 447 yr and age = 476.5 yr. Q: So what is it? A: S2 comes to 1.51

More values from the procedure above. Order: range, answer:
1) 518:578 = 1.8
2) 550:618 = 1.9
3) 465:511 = 1.53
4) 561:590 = 1.93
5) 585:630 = 1.73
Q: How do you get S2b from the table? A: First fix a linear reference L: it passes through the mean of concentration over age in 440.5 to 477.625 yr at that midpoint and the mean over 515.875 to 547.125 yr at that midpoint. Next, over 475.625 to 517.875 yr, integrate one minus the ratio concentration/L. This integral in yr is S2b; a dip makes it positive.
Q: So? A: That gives 2.1 yr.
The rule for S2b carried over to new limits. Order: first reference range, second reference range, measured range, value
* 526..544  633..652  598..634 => 4.0 yr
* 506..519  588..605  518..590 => 1.1 yr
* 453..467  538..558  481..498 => 0.9 yr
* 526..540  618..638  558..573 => -2.2 yr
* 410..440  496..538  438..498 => 2.0 yr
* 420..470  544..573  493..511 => 0.5 yr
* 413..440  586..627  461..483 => 0.9 yr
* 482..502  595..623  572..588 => -2.5 yr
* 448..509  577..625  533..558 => -1.5 yr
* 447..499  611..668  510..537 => -2.7 yr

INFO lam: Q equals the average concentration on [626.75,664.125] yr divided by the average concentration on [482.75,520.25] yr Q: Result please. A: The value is 1.1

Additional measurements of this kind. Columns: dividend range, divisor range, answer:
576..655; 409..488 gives 1.18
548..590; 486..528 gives 1.15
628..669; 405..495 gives 1.29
